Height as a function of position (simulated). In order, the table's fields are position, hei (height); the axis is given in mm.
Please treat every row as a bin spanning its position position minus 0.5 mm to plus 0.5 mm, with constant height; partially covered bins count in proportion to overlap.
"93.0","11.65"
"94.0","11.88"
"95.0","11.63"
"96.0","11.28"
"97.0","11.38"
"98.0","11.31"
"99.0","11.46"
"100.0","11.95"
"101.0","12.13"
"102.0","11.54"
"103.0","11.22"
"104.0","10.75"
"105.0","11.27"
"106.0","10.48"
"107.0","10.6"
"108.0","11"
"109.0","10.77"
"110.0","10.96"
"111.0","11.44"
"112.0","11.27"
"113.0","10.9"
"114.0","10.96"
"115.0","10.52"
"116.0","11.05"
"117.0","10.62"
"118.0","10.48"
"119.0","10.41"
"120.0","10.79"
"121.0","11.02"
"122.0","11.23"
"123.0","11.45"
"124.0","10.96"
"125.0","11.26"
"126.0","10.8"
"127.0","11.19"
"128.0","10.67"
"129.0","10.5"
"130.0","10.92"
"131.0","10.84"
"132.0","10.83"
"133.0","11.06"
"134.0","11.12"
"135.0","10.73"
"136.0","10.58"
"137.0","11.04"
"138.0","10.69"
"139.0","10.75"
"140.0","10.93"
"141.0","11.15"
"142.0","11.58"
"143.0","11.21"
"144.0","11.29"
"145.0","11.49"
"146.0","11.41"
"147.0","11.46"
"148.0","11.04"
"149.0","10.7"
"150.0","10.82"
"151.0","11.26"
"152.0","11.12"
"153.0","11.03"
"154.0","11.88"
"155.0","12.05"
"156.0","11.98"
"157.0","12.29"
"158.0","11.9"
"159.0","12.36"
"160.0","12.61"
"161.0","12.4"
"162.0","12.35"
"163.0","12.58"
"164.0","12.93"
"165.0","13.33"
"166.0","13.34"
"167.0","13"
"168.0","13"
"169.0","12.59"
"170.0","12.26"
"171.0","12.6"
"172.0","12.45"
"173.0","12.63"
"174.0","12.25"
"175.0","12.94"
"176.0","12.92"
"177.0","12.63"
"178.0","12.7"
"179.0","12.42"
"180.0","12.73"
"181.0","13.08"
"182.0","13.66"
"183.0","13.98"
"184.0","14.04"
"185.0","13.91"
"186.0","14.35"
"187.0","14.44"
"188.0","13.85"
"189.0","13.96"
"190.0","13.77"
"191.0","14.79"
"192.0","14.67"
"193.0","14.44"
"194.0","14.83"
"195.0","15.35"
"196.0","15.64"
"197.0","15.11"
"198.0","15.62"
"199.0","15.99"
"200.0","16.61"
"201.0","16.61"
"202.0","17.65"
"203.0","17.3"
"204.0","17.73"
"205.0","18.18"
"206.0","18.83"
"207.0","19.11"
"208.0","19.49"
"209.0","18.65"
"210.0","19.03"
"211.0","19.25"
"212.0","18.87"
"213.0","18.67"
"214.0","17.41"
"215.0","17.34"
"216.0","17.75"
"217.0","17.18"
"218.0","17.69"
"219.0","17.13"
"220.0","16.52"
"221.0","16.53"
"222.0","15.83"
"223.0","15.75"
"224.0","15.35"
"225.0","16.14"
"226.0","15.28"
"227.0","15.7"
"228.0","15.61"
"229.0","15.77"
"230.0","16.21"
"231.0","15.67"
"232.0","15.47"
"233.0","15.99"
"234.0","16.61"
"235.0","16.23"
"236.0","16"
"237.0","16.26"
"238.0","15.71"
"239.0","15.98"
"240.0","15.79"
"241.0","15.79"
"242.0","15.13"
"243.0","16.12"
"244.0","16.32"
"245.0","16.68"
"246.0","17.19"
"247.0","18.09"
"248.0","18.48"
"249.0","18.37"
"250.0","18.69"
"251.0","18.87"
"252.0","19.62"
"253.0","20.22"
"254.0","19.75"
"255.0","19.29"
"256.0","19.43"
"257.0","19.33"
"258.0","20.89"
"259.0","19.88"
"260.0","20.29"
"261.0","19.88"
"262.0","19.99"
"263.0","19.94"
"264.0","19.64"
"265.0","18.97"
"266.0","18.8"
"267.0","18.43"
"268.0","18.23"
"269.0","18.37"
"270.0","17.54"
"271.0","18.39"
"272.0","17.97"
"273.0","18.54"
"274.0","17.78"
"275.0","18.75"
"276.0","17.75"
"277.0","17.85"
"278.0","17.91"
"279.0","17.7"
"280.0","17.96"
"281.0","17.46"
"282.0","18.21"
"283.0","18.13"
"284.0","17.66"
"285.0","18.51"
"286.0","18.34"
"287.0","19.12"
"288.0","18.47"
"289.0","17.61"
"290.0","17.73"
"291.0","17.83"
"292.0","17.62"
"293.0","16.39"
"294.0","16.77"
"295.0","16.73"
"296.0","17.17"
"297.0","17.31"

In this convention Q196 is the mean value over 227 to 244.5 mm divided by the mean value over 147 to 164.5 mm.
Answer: 1.35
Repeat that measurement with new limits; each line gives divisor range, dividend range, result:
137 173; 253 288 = 1.58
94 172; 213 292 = 1.55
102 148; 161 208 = 1.31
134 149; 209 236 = 1.51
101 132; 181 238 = 1.48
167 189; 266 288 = 1.38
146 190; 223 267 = 1.39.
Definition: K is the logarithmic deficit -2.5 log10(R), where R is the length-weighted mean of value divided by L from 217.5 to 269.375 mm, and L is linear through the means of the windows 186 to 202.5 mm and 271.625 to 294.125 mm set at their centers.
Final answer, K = -0.05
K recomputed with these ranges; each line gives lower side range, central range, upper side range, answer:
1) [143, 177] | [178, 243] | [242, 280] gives -0.048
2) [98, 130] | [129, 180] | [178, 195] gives 0.074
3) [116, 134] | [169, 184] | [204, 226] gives 0.150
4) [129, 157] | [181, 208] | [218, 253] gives -0.101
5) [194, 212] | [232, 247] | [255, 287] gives 0.121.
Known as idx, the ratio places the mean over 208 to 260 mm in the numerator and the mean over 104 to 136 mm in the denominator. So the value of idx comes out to 1.59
